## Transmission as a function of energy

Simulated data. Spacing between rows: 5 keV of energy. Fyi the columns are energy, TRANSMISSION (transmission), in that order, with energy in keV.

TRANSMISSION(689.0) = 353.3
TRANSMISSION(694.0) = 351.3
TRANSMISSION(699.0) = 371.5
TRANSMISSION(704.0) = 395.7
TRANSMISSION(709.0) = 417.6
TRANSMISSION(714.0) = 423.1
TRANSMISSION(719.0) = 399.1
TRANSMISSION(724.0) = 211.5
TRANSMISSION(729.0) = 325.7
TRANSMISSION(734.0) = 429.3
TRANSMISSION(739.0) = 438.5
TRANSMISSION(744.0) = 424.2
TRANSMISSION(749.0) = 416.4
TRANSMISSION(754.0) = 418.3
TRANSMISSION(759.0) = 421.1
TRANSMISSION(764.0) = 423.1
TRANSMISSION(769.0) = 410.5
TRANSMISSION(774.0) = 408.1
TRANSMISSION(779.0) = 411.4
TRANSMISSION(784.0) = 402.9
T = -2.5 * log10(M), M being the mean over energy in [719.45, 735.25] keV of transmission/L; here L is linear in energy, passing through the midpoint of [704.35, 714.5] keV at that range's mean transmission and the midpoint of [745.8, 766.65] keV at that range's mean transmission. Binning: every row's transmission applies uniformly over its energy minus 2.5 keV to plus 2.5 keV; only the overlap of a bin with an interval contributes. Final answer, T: 0.27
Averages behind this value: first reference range 415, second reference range 420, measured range 324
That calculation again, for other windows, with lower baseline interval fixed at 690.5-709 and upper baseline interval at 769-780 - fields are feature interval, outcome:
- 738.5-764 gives -0.06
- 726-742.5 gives 0.00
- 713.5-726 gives 0.15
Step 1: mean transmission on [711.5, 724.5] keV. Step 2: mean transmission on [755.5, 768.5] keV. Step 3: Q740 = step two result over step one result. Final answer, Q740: 1.15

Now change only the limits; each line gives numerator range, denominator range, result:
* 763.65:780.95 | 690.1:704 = 1.12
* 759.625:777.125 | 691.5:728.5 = 1.14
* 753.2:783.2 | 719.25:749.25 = 1.11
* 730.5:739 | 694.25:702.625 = 1.14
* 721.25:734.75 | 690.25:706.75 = 0.83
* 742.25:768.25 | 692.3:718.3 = 1.07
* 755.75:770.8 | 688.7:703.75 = 1.15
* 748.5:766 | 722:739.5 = 1.22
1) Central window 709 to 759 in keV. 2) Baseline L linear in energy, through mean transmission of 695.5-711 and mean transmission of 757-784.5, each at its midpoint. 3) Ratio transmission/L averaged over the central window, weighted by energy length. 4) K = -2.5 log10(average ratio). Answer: 0.03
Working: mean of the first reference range 391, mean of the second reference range 413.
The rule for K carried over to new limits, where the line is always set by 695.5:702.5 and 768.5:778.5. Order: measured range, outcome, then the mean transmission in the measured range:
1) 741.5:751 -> -0.07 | 421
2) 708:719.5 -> -0.10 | 415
